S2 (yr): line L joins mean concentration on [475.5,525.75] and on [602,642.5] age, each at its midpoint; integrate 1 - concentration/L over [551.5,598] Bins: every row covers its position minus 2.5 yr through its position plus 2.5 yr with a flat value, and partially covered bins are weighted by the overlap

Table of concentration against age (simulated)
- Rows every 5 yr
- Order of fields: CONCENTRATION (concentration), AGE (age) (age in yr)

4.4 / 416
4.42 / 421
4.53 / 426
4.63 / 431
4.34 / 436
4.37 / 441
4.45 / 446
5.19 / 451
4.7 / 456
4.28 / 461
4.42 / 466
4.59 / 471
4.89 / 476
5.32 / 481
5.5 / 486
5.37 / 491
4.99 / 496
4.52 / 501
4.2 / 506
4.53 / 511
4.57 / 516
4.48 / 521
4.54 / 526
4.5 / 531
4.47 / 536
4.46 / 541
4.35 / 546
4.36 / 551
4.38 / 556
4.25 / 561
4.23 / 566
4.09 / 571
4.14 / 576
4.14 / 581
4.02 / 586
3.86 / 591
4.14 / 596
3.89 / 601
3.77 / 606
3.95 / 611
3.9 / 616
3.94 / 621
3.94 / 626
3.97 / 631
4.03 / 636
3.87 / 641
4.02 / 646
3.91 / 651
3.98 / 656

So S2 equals 1.36 yr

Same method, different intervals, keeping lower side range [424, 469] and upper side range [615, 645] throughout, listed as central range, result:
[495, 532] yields -1.68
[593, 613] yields 0.50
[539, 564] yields -0.90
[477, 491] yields -2.92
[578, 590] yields 0.12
